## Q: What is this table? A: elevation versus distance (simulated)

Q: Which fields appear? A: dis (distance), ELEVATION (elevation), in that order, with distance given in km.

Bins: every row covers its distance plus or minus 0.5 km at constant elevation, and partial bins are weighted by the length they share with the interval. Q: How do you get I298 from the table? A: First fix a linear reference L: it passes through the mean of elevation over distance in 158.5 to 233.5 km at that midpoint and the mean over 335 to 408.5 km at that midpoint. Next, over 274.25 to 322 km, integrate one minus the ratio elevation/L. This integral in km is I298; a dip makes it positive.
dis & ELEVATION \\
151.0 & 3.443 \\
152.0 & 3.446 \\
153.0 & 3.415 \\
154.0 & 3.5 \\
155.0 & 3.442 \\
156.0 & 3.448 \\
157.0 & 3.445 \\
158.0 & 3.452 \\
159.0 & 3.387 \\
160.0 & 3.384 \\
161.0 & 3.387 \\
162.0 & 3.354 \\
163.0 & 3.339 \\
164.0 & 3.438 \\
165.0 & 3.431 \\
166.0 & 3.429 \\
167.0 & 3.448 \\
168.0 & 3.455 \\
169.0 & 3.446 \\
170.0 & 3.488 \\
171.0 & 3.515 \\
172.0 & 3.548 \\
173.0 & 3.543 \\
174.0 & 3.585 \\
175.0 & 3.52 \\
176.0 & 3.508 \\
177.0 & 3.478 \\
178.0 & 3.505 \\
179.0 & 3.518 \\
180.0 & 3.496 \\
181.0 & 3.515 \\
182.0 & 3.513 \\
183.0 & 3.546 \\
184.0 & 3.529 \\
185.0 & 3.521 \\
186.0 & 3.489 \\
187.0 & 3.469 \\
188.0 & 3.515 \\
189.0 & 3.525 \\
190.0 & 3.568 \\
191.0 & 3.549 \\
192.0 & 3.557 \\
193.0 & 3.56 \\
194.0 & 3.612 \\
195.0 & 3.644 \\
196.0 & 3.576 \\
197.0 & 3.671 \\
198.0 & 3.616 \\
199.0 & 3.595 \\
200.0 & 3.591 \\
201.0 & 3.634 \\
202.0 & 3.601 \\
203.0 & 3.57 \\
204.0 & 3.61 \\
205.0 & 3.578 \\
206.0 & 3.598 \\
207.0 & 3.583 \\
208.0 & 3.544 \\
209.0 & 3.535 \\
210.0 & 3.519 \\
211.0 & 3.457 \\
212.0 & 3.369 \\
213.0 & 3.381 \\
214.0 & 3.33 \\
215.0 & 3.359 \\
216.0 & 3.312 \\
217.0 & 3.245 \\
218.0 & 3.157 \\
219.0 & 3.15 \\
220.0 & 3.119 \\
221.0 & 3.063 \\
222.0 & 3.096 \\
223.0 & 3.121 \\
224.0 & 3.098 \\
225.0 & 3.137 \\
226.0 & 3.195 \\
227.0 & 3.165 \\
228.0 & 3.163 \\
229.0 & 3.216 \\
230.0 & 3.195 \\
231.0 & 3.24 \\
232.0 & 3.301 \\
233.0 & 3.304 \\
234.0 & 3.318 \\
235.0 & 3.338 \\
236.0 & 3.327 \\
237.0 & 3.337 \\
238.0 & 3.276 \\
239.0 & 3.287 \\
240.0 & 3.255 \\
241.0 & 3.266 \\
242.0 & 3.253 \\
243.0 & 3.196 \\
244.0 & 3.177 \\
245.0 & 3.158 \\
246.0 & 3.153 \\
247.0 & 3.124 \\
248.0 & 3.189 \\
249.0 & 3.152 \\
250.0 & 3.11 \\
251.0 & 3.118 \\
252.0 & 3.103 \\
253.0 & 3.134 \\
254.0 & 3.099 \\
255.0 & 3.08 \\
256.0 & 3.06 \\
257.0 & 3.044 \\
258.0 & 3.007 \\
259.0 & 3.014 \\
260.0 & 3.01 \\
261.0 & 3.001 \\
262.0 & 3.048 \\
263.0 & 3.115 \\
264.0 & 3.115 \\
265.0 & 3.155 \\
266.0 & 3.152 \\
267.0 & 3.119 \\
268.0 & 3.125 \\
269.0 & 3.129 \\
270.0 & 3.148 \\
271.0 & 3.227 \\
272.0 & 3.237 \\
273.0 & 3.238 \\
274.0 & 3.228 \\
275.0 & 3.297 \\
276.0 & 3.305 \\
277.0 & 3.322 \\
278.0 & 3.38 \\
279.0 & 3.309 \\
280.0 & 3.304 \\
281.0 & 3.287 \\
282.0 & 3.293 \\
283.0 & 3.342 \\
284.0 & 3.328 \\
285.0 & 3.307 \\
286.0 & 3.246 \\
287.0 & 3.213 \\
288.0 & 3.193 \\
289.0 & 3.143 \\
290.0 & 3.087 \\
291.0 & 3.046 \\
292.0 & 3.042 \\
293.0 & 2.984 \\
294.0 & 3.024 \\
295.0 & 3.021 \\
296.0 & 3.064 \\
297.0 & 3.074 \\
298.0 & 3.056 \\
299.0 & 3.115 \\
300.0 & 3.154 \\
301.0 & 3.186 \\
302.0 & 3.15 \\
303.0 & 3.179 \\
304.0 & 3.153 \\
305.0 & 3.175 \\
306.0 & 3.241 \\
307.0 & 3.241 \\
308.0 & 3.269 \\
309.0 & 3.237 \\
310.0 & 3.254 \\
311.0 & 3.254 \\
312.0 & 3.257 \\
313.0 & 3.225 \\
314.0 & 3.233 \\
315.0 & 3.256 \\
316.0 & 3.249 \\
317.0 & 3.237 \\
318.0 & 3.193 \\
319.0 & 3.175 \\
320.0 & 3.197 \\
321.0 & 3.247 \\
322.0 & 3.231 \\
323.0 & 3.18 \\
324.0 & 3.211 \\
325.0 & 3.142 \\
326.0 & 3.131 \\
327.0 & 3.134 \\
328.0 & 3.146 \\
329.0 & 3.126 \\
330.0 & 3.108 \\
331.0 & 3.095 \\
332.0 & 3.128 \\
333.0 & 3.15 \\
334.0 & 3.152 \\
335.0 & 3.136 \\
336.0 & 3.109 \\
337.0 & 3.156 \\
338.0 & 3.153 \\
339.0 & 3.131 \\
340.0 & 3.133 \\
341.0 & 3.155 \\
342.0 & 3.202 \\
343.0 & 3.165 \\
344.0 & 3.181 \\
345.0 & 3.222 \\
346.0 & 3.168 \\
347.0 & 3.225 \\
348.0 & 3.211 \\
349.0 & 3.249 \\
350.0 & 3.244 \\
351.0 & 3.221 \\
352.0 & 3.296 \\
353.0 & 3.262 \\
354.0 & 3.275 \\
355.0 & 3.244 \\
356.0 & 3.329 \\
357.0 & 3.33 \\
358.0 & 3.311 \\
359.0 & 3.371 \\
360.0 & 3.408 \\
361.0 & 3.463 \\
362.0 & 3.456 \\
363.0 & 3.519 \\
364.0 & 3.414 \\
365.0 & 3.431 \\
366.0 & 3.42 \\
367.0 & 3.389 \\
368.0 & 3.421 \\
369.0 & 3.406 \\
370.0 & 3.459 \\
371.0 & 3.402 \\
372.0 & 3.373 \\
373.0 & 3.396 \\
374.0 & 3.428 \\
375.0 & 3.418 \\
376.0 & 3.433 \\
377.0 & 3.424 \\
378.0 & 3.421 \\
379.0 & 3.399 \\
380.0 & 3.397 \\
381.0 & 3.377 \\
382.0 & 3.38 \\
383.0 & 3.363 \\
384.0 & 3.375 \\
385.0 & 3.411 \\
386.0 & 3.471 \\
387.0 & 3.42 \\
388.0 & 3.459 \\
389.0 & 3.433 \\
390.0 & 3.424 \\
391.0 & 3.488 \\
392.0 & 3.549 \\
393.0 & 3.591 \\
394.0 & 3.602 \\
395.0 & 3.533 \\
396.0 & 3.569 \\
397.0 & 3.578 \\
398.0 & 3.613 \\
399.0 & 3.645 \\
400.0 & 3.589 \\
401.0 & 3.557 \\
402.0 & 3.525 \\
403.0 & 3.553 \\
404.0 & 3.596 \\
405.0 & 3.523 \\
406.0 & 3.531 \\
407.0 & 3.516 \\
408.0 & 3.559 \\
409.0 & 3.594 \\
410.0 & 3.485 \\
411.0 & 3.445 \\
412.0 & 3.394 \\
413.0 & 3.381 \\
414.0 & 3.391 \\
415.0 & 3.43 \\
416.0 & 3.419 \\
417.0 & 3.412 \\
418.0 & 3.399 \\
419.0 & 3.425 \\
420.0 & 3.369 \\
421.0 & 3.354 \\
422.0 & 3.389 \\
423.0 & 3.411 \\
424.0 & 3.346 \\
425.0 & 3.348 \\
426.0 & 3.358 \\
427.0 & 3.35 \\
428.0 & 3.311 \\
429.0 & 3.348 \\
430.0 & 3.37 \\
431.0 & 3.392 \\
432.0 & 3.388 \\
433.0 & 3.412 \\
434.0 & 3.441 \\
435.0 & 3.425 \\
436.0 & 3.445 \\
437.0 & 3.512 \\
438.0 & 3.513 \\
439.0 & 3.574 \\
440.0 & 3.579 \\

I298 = 2.8 km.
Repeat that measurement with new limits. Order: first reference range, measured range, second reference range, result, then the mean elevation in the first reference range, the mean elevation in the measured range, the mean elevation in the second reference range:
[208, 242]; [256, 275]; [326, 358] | 0.7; 3.27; 3.12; 3.19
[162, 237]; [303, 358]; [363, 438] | 3.8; 3.43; 3.2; 3.45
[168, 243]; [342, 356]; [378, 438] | 0.9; 3.42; 3.23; 3.45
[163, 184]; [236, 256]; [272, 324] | 0.9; 3.49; 3.18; 3.2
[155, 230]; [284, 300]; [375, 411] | 1.6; 3.44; 3.12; 3.49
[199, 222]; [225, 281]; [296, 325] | 2.3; 3.42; 3.19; 3.2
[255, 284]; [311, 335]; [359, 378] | 0.9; 3.18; 3.18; 3.42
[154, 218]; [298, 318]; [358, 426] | 1.5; 3.5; 3.21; 3.45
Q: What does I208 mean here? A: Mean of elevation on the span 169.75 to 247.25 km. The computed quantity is 3.4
